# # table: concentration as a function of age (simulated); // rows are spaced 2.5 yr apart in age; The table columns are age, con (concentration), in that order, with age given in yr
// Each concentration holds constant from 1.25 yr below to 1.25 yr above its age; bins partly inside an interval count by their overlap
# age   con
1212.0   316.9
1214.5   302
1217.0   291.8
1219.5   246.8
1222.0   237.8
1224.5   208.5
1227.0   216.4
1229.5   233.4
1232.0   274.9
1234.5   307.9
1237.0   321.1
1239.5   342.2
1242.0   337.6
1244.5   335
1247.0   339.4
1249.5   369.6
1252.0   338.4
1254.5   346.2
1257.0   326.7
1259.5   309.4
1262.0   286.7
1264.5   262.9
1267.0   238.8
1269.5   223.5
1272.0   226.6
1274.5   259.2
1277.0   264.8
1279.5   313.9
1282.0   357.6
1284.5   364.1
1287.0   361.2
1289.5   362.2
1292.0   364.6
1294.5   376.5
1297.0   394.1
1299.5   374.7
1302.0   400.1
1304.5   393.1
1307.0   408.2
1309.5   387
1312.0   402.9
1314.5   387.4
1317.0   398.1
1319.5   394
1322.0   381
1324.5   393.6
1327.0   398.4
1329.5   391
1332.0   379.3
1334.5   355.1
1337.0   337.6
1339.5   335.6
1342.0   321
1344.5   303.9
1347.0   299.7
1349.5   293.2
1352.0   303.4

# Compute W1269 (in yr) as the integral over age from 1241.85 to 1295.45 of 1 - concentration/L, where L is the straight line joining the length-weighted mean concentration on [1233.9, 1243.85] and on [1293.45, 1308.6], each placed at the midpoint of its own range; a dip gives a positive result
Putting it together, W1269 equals 6.4 yr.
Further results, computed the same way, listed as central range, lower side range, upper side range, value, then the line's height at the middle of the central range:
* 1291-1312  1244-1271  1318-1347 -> -3.16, 338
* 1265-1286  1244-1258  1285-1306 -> 4.73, 362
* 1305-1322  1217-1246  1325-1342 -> -2.33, 347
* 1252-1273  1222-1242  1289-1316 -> 2.57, 323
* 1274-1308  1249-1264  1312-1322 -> 0.53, 363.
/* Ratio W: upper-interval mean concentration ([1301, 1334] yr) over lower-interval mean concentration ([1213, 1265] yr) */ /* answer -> 1.3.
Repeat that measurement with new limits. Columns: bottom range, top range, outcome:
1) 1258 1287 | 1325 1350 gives 1.20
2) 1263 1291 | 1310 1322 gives 1.34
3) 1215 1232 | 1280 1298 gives 1.50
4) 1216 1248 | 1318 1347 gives 1.27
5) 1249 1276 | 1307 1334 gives 1.36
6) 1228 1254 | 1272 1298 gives 1.05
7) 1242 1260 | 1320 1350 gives 1.04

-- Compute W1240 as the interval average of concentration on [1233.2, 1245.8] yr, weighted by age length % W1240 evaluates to 329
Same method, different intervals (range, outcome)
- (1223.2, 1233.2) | 233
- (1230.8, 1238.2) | 301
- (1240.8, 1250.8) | 345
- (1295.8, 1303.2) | 390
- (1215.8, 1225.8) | 246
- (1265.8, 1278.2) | 243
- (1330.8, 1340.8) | 352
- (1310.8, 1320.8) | 395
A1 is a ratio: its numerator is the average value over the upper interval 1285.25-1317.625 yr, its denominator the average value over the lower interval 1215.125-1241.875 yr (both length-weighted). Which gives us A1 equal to 1.42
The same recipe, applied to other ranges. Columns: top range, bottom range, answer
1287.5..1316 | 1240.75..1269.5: 1.23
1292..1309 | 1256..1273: 1.45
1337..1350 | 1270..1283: 1.12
